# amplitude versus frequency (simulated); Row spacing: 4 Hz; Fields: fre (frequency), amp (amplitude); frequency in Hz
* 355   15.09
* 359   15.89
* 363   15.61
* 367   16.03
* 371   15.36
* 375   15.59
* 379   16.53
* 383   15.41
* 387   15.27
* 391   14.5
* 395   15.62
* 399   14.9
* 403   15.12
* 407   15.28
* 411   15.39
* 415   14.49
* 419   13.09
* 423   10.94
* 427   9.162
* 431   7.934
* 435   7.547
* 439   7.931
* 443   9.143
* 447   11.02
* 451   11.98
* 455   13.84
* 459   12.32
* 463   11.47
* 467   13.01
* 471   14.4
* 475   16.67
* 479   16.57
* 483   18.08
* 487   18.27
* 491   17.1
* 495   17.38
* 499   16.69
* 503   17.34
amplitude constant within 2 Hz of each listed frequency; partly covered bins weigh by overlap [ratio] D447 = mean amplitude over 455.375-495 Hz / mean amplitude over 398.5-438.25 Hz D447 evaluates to 1.26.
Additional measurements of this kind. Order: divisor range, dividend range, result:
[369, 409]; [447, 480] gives 0.88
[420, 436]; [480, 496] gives 1.91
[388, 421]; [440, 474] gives 0.82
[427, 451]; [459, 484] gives 1.63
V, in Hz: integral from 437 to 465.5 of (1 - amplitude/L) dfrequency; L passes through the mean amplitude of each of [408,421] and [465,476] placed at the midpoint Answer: 6.58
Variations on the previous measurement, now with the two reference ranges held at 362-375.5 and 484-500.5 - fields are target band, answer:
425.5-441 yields 7.9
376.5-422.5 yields 3.3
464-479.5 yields 2.1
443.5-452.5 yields 3.1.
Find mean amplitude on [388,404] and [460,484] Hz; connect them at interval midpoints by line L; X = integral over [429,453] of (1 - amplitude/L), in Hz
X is 9.08 Hz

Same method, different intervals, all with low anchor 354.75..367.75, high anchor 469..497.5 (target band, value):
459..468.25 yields 2.5 Hz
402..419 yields 1.4 Hz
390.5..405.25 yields 0.9 Hz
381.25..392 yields 0.6 Hz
